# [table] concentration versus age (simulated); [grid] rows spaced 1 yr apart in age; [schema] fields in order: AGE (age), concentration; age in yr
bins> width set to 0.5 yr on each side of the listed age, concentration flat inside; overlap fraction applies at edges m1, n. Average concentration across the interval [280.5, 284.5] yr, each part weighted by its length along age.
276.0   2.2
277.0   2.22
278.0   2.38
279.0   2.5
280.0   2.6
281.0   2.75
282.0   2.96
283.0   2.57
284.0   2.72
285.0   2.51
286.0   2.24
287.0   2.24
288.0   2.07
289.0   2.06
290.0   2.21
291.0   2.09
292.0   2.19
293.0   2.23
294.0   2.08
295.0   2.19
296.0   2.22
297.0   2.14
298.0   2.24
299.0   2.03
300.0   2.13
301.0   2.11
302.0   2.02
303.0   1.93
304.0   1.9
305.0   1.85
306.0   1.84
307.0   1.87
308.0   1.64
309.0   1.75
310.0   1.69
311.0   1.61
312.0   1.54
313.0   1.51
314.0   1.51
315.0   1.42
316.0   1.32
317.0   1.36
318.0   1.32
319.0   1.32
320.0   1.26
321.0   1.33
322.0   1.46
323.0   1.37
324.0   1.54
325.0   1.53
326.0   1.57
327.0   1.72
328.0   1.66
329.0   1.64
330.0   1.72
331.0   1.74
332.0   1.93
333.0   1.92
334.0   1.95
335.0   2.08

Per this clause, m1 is 2.75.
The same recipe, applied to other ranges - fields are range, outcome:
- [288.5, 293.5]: 2.16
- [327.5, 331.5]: 1.69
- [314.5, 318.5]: 1.35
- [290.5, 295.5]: 2.16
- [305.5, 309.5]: 1.77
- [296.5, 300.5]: 2.13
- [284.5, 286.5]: 2.38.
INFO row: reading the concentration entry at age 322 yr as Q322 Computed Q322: 1.46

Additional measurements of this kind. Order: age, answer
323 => 1.37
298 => 2.24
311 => 1.61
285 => 2.51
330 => 1.72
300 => 2.13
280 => 2.6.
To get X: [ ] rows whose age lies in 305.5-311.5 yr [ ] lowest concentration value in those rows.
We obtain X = 1.61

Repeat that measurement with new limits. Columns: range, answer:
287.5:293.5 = 2.06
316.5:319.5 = 1.32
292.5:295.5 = 2.08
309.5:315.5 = 1.42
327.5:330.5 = 1.64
